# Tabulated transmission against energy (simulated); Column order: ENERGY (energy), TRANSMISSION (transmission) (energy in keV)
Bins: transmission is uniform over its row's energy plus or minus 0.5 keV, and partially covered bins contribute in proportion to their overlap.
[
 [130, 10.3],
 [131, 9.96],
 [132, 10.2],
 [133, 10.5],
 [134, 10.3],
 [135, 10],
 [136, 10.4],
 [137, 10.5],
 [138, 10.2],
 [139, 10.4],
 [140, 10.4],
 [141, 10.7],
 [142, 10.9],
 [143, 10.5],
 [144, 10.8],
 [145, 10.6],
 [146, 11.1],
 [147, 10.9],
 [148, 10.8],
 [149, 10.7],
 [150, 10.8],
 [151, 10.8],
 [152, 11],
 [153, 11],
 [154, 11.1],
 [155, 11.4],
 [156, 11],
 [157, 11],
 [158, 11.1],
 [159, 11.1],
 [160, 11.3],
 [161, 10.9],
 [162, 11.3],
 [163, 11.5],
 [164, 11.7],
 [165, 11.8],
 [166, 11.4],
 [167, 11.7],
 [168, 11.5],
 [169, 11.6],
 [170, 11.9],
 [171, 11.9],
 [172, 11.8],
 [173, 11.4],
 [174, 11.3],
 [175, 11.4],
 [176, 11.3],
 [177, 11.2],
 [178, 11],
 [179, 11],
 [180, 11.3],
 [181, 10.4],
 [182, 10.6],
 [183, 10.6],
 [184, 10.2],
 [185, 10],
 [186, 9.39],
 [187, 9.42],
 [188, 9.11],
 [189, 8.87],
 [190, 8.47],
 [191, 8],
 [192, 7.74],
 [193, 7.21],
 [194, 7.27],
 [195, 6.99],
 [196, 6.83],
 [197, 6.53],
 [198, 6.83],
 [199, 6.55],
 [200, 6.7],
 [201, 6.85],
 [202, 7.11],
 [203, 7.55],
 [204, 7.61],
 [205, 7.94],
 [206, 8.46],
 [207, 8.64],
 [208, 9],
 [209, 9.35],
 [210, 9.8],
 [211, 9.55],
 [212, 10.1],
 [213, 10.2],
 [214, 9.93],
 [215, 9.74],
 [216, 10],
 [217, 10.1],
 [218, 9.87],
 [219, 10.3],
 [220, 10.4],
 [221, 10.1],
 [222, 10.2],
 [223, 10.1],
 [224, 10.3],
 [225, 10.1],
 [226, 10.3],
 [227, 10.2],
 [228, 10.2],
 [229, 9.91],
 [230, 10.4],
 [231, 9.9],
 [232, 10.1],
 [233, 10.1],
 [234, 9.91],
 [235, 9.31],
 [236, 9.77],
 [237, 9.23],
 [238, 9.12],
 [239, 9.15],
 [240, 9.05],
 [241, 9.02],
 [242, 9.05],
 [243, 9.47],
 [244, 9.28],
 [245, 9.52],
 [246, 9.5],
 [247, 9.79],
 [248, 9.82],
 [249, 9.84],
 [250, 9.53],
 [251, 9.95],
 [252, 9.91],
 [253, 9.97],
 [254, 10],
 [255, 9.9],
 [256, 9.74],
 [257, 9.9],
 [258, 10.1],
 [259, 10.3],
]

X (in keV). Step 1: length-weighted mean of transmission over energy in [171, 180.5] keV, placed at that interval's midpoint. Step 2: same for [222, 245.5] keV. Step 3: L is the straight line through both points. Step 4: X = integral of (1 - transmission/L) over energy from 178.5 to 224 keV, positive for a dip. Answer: 7.0 keV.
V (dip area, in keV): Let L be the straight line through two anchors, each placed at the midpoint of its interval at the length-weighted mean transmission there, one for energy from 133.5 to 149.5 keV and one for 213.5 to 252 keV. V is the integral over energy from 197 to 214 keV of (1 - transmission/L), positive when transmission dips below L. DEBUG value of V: 3.0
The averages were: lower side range 10.6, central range 8.26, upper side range 9.81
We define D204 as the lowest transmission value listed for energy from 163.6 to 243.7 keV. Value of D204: 6.53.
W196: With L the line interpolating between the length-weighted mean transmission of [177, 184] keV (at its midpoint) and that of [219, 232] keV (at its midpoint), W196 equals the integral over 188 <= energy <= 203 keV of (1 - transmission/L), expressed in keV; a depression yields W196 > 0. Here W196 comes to 4.6 keV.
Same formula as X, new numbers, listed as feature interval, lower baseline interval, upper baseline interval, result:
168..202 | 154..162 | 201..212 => 1.0 keV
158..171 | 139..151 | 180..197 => -2.1 keV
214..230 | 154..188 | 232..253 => -0.2 keV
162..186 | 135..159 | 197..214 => -3.9 keV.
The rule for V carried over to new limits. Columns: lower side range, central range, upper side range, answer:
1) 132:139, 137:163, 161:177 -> -0.1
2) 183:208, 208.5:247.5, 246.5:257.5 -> -3.3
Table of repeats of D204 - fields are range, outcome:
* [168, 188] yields 9.11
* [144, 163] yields 10.6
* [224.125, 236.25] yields 9.31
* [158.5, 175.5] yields 10.9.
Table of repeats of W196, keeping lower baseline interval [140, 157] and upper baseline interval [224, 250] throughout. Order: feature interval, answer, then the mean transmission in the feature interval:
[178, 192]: 0.84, 9.77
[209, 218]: 0.10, 9.89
